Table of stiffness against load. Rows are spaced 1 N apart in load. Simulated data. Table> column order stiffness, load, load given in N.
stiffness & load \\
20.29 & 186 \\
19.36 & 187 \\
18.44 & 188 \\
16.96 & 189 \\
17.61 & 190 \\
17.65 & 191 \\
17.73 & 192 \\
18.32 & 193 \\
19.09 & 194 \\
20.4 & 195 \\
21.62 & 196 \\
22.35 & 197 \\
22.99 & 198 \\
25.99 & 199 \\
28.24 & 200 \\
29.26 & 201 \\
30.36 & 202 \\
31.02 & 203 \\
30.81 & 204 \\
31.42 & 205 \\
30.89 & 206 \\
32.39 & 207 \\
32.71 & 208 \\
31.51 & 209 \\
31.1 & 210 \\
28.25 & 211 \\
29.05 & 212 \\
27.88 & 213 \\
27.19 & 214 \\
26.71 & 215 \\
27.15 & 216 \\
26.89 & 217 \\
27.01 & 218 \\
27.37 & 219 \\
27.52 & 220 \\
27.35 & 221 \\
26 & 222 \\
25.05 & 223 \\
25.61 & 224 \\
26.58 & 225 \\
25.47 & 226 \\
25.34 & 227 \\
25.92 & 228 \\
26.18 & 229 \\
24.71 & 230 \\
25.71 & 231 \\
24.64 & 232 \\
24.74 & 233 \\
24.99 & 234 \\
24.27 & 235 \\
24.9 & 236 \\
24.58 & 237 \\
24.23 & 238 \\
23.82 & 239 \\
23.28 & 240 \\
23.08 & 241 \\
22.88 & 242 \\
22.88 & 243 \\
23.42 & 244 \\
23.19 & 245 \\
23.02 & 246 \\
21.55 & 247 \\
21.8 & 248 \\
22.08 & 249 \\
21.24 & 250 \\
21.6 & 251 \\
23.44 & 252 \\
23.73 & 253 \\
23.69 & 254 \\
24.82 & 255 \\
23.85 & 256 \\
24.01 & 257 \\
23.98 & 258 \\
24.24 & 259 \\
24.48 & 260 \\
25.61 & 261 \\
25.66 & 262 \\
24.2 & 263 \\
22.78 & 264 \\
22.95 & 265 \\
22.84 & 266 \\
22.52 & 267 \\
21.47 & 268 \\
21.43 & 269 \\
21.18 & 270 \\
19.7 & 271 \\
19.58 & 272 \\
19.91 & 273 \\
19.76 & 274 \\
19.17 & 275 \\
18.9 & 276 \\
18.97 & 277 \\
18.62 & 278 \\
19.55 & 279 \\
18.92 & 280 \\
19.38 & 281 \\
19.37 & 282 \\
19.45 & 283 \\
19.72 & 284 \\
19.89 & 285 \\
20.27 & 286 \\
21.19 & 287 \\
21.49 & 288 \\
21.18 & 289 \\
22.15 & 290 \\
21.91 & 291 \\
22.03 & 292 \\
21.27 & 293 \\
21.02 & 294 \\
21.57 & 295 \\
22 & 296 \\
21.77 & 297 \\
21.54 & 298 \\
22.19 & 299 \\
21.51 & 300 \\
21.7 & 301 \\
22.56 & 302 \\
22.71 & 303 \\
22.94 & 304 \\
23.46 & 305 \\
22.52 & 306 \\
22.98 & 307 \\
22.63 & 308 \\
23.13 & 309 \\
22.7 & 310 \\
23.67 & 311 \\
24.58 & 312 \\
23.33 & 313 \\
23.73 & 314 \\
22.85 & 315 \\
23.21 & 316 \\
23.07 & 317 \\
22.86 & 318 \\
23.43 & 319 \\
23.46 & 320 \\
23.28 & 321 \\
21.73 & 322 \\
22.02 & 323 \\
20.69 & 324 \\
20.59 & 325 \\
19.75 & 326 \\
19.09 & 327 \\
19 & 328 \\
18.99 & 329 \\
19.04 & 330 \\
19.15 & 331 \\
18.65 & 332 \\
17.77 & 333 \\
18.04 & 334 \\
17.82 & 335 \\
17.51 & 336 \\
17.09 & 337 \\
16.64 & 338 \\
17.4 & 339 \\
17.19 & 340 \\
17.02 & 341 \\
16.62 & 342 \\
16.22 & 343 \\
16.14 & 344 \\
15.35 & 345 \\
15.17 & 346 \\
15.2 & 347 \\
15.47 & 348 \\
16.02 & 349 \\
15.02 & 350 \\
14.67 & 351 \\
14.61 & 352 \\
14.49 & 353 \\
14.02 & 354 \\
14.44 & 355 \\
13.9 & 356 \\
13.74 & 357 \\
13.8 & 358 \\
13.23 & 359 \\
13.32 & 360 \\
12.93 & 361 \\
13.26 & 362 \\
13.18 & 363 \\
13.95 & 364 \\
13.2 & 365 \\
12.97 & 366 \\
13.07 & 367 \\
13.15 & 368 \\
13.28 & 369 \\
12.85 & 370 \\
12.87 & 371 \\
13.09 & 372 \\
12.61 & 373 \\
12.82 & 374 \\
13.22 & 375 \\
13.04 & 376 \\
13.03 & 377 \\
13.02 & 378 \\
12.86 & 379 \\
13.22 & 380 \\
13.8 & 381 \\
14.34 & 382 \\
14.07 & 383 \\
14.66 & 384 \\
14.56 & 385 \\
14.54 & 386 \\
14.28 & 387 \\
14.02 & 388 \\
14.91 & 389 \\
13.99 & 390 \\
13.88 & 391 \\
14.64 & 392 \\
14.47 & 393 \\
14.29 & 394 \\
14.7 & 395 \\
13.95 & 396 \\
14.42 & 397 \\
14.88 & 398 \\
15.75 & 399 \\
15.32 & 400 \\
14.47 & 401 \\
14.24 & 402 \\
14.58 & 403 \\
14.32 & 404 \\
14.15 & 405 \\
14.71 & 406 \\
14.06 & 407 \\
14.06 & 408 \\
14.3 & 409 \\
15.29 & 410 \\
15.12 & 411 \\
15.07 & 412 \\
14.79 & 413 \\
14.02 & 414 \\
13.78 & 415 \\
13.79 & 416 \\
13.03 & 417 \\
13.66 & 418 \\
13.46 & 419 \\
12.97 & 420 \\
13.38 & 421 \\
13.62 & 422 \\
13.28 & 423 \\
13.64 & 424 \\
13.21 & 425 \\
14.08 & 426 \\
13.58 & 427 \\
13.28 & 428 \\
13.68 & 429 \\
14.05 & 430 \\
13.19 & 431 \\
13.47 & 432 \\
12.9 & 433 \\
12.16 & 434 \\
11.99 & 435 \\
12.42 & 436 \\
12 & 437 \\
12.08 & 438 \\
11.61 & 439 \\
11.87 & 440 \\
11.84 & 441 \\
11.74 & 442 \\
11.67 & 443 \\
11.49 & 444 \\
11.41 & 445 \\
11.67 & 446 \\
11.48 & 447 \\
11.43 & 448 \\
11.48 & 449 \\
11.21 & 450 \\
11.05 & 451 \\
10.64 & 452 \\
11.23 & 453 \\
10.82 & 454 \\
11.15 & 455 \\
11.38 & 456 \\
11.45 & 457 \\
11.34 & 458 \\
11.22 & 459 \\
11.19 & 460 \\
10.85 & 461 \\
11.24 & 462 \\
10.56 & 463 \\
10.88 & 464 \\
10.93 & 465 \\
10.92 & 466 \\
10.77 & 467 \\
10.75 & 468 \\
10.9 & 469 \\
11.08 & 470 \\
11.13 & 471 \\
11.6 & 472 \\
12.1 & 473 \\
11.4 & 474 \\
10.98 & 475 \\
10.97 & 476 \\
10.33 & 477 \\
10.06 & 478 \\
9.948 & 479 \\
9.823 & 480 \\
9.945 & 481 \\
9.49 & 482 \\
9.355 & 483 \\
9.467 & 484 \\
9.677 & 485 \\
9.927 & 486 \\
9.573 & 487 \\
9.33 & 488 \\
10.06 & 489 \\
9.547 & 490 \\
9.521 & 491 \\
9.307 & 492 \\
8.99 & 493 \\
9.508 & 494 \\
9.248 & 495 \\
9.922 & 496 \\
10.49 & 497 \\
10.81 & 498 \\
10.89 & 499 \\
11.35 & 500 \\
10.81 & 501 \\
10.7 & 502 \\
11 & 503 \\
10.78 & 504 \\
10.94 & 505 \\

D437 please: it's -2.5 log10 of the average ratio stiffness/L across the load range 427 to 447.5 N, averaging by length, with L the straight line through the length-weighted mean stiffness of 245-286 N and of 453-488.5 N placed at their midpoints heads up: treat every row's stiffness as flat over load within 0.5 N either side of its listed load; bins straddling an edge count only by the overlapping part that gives 0.012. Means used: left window 21.7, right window 10.7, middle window 12.3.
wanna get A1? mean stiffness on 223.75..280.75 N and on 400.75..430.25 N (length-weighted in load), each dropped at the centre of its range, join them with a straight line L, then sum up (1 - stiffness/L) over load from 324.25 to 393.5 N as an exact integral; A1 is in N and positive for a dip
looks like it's 8.3 N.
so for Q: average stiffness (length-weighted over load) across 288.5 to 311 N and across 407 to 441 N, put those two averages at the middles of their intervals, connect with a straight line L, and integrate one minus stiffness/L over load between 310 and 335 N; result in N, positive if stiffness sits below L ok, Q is -0.8 N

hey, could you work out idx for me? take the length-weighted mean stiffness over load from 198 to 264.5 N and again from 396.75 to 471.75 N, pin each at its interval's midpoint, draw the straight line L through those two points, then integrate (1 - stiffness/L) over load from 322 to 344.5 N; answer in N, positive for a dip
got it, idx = 1.0 N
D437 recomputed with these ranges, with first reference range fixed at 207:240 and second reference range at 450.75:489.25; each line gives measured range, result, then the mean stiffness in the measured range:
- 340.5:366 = 0.244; 14.6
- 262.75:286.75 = 0.144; 20.4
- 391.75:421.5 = 0.032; 14.3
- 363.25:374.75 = 0.297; 13.1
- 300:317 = -0.094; 23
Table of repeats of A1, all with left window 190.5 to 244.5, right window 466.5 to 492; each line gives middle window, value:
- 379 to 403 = 1.8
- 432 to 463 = 1.6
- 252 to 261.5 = -0.3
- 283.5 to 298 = 0.2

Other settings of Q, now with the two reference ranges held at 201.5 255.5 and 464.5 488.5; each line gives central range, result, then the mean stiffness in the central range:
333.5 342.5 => 0.9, 17.3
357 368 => 2.7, 13.3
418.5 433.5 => 0.2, 13.5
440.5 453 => 0.9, 11.4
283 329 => -1.9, 21.9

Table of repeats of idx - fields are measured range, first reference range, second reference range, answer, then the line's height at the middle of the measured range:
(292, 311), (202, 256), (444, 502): -0.8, 21.4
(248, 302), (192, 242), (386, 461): 2.2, 22.6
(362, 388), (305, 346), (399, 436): 5.2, 16.8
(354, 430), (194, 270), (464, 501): 8.5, 15.7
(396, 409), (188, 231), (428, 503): 0.1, 14.7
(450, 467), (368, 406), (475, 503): 0.2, 11.2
